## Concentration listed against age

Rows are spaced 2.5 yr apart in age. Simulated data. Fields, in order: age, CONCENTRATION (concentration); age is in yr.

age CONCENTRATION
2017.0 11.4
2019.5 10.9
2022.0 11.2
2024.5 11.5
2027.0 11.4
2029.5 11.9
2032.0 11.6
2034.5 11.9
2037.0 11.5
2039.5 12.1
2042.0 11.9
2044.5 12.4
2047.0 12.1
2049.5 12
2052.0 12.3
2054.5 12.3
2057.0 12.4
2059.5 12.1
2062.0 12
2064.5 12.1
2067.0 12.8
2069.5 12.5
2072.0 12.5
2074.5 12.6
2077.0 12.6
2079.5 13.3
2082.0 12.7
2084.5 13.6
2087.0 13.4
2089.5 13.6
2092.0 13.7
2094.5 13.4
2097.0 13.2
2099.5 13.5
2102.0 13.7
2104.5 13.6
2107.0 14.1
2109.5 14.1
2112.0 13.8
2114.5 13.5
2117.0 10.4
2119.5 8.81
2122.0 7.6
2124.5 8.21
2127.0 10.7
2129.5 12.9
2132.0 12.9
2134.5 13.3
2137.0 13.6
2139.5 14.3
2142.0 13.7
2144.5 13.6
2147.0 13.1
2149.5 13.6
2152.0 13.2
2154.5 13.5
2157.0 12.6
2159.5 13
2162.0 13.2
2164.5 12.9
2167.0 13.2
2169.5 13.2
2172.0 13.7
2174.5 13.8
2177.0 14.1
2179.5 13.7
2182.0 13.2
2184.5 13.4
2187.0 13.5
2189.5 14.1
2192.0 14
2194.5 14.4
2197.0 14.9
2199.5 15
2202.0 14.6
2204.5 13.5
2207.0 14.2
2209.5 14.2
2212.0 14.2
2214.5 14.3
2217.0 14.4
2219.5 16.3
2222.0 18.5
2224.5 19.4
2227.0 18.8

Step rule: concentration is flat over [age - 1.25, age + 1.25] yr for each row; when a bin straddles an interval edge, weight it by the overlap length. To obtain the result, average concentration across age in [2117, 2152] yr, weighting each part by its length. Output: 12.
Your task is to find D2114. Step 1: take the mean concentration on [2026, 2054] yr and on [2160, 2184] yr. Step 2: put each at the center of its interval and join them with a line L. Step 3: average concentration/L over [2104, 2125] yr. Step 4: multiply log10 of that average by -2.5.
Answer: 0.10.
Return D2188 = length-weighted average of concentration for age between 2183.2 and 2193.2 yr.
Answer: 13.7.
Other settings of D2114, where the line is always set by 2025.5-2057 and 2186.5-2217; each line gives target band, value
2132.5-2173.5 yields 0.017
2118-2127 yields 0.458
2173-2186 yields 0.024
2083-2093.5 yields -0.076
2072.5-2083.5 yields -0.026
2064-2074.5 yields -0.013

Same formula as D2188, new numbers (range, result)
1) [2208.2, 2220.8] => 14.7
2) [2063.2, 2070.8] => 12.5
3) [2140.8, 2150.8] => 13.5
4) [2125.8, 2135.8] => 12.5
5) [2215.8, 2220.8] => 15.4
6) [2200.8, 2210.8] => 14.1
